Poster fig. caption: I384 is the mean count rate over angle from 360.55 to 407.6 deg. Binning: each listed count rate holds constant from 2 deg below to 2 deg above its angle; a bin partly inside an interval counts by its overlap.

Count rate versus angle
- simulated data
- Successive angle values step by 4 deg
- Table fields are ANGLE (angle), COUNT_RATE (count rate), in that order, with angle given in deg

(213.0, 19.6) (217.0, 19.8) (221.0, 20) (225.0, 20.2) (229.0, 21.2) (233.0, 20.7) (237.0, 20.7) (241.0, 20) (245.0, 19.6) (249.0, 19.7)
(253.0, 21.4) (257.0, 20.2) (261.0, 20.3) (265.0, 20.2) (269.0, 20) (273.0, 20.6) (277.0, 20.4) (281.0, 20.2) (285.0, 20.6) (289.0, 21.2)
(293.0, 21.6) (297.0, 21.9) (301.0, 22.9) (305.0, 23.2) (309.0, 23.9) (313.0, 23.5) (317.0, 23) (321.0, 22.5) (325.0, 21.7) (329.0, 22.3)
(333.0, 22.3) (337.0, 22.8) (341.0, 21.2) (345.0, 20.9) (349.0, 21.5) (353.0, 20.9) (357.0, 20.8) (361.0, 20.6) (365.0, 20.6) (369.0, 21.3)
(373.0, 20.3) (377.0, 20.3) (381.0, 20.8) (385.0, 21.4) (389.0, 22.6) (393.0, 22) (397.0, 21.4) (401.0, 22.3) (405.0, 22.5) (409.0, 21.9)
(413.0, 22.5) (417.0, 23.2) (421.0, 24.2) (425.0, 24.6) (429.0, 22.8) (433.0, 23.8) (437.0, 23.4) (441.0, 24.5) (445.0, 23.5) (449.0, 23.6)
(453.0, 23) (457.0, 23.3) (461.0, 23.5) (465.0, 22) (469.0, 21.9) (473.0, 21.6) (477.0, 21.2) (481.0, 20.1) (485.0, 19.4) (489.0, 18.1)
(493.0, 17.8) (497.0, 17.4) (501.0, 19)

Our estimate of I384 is 21.4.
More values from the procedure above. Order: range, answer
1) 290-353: 22.3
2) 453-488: 21.6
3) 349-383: 20.7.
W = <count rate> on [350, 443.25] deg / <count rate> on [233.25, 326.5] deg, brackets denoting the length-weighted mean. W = 1.0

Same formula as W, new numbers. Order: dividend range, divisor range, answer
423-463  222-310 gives 1.13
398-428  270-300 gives 1.10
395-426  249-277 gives 1.12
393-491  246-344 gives 1.04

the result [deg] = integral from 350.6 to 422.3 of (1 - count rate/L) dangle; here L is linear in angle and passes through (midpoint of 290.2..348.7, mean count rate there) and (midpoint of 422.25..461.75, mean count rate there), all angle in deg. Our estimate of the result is 4.5 deg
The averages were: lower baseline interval 22.4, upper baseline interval 23.6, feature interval 21.6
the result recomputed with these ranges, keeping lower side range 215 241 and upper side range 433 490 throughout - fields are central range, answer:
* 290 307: -1.12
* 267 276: 0.19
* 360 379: 0.77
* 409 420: -0.48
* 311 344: -1.87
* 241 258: 0.30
